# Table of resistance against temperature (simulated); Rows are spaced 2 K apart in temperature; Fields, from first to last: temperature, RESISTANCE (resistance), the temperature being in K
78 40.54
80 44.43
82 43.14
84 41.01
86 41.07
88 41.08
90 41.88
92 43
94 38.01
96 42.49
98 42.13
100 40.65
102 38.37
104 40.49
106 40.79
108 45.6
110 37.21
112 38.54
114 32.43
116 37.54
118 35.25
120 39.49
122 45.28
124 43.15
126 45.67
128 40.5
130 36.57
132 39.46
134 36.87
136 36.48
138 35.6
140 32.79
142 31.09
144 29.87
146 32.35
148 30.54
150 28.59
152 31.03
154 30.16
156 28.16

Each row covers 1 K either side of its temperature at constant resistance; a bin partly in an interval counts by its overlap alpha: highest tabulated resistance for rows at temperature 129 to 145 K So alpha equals 39.46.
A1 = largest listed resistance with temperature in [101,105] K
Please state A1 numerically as 40.49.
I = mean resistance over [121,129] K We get 43.7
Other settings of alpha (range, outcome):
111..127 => 45.67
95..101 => 42.49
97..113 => 45.6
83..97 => 43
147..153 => 31.03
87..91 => 41.88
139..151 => 32.79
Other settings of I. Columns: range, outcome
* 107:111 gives 41.4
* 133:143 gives 34.6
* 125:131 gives 40.9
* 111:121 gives 36.6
